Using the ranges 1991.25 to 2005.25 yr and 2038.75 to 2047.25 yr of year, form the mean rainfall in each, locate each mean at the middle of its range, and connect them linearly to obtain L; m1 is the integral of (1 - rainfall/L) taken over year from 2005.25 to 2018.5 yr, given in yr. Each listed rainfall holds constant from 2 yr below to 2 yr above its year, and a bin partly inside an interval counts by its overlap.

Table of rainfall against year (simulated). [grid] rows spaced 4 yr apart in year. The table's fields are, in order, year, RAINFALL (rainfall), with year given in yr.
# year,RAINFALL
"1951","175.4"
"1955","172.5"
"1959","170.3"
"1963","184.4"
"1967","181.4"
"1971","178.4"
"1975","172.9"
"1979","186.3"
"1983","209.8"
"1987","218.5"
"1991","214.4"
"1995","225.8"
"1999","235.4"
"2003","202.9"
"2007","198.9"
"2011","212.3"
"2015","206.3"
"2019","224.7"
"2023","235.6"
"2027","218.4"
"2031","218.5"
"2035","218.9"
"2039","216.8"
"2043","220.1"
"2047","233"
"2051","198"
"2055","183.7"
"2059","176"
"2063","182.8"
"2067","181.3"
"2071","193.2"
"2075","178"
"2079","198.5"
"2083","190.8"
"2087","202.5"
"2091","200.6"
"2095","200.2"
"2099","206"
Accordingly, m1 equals 0.8 yr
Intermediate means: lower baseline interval 220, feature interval 208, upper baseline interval 223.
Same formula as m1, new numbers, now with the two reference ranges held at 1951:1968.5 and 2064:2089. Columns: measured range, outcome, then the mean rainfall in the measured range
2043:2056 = -1.5 yr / 209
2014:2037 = -4.6 yr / 221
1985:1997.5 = -2.7 yr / 220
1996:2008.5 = -2.2 yr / 214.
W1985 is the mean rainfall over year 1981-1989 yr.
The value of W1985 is 214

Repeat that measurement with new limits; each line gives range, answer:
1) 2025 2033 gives 218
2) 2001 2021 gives 209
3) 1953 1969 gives 177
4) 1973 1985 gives 190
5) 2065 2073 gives 187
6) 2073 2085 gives 189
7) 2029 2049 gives 221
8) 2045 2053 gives 216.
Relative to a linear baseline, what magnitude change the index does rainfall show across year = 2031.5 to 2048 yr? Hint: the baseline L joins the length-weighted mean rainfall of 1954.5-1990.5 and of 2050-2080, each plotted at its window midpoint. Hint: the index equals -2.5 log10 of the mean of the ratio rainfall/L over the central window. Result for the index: -0.19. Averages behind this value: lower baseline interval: 188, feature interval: 221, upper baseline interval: 186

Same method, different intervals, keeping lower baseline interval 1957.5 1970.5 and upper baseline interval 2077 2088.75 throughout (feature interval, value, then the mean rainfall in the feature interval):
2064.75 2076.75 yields 0.06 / 184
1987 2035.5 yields -0.17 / 218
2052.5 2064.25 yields 0.07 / 181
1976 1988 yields -0.11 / 201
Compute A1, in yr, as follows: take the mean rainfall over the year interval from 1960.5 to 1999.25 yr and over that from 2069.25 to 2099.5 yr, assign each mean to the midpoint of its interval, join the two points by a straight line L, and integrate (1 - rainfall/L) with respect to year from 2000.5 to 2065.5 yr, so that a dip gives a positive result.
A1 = -3.92 yr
